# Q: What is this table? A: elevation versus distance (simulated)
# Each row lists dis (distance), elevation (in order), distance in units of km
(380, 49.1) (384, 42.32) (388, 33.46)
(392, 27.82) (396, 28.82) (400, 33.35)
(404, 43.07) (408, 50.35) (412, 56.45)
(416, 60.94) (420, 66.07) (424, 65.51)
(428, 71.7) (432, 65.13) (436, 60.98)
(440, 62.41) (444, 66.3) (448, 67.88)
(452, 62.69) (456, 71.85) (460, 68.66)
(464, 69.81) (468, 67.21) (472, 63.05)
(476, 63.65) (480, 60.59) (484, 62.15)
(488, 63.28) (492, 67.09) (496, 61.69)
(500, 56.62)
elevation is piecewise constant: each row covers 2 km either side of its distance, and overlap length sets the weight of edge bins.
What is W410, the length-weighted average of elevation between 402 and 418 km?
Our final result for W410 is 52.7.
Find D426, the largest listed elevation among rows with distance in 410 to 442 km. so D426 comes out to 71.7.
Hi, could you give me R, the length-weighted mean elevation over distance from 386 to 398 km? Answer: 30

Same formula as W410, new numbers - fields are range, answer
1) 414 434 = 65.9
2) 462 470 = 68.5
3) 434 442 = 61.7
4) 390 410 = 36.7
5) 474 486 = 62.1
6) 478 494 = 63.3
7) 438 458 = 66.2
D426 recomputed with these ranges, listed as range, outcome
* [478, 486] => 62.15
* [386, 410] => 50.35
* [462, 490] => 69.81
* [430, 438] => 65.13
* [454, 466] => 71.85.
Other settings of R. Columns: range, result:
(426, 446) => 65.3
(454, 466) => 70.1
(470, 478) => 63.3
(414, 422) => 63.5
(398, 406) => 38.2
